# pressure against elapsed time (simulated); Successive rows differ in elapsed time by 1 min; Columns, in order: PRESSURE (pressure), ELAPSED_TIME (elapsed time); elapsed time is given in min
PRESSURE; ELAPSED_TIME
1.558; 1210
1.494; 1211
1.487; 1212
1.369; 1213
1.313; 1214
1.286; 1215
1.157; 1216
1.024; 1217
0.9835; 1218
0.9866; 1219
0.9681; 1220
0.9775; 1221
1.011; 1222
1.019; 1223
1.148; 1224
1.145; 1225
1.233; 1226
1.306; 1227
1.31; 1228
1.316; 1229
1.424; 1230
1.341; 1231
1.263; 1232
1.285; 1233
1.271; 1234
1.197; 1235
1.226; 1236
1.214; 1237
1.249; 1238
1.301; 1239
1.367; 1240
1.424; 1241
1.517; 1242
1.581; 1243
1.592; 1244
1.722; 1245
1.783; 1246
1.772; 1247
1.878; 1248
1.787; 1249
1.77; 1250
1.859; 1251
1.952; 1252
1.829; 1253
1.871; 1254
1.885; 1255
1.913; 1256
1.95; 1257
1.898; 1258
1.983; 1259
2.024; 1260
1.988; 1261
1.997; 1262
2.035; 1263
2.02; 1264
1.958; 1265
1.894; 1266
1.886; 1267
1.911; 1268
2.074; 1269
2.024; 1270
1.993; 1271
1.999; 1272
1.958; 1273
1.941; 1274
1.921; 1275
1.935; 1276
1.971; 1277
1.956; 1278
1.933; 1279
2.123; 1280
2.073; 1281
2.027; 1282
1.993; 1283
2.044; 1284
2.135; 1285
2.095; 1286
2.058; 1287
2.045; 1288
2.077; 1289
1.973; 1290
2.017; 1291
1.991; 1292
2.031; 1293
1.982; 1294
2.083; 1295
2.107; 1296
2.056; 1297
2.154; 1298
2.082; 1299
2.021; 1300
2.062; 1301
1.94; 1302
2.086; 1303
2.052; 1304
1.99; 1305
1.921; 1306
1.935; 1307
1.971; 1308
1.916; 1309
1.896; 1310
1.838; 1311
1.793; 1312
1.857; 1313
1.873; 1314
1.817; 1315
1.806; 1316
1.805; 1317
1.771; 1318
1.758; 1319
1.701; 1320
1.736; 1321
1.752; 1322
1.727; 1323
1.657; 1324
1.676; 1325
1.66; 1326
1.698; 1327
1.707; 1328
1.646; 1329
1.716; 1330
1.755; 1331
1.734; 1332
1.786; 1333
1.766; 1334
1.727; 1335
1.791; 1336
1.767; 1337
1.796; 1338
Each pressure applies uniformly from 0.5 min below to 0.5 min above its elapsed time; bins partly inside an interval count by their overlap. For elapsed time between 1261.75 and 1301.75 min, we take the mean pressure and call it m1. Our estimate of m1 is 2.02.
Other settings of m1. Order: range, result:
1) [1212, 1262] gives 1.47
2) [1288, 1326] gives 1.91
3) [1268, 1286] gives 2.01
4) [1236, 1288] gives 1.86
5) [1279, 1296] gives 2.05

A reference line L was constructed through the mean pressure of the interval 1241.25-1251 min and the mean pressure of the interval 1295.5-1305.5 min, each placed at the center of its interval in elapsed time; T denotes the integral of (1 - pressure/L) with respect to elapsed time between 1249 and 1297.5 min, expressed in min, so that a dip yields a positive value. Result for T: -2.6 min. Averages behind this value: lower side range 1.71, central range 1.98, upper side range 2.06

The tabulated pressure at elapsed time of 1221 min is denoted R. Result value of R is 0.9775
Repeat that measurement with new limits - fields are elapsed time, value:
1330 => 1.716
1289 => 2.077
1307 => 1.935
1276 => 1.935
